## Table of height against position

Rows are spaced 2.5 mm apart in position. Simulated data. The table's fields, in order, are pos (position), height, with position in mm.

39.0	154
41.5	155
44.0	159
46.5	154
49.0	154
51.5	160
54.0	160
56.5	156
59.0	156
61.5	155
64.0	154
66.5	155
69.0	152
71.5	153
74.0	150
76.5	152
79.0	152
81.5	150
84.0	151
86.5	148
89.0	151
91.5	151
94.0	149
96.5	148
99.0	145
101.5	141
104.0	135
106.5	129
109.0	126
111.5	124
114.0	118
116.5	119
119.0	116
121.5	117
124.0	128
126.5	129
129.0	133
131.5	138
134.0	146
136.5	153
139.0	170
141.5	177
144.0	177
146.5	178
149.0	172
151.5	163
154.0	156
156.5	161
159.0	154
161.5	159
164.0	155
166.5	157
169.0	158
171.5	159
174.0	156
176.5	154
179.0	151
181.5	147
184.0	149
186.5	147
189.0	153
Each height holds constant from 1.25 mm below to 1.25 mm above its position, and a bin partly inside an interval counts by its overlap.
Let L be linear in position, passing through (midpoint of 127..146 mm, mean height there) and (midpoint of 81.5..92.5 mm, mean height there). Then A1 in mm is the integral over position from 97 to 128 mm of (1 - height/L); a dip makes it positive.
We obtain 5.13 mm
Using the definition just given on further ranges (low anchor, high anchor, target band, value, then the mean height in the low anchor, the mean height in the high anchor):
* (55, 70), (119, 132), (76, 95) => -0.8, 155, 127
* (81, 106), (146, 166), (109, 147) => 3.6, 146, 161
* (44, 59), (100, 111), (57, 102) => -2.1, 157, 132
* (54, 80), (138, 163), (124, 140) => 2.0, 154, 167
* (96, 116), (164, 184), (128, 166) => -3.7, 132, 154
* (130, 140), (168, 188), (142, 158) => -1.8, 151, 153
